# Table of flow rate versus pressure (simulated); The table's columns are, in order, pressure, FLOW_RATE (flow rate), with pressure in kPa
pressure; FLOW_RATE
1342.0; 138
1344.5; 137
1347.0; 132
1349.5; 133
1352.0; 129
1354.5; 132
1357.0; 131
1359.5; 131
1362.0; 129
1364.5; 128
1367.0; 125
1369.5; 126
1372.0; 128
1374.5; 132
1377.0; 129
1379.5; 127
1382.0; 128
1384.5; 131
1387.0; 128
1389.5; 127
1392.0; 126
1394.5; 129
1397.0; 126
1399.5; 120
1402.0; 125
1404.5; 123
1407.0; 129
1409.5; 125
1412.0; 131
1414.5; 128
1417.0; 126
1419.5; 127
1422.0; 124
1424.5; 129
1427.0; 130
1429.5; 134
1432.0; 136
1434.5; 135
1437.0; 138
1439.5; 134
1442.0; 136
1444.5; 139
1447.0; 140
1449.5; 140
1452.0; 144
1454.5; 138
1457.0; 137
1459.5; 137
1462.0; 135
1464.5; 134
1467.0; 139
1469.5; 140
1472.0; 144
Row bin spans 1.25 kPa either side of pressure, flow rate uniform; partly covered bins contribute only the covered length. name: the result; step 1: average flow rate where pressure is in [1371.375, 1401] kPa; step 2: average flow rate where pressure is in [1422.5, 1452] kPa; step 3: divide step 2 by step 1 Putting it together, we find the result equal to 1.06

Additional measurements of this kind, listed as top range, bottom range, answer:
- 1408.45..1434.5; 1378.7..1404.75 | 1.02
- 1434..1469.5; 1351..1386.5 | 1.07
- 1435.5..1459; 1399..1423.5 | 1.10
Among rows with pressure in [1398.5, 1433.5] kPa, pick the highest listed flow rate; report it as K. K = 136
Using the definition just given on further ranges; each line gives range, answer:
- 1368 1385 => 132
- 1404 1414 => 131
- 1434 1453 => 144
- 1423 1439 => 138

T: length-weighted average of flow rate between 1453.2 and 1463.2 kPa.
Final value 137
